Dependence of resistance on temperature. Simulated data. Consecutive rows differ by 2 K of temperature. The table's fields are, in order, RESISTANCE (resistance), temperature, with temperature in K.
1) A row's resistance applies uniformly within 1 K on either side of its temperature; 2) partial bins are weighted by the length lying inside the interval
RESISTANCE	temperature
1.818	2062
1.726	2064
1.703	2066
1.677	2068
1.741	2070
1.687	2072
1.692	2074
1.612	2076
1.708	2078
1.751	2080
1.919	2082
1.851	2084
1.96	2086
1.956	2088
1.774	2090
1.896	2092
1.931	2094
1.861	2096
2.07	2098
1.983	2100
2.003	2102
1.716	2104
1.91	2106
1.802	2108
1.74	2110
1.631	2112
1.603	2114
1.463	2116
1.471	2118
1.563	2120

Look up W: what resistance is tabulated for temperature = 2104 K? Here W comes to 1.716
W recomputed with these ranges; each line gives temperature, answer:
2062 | 1.818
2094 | 1.931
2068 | 1.677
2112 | 1.631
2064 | 1.726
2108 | 1.802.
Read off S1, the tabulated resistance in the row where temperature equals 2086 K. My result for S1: 1.96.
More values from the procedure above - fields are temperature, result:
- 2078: 1.708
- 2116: 1.463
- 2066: 1.703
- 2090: 1.774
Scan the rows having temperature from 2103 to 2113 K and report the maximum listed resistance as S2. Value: 1.91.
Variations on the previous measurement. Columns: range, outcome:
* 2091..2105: 2.07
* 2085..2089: 1.96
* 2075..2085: 1.919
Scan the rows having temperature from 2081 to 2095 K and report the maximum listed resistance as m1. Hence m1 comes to 1.96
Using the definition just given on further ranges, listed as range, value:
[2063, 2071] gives 1.741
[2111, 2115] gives 1.631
